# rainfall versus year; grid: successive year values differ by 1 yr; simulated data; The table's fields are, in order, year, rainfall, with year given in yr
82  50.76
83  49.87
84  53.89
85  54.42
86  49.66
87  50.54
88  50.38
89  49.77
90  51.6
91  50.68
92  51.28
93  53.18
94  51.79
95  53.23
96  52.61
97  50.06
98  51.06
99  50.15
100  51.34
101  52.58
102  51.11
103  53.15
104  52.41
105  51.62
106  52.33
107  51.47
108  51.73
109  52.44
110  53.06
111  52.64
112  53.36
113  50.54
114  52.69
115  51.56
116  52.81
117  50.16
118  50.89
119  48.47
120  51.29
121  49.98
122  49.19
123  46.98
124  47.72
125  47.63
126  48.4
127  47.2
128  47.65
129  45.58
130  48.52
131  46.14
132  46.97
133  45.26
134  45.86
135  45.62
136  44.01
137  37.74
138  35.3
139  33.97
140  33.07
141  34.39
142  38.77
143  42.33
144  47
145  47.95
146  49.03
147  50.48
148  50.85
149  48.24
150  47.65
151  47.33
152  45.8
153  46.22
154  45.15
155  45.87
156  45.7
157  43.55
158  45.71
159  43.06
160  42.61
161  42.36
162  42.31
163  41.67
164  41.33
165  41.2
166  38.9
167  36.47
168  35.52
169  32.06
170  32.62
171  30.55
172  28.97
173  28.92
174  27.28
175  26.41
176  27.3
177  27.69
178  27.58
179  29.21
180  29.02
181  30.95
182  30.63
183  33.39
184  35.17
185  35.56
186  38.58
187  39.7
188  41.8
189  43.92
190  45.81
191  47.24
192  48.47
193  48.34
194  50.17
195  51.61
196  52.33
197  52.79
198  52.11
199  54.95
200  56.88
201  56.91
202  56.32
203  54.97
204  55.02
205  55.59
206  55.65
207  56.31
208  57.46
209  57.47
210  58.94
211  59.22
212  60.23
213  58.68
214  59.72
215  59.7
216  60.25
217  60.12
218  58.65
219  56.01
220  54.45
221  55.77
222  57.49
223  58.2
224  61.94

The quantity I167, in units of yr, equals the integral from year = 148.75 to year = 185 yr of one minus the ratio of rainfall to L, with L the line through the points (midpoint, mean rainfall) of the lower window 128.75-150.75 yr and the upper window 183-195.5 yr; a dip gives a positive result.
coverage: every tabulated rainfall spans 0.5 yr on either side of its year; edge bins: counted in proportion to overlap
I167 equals 5.3 yr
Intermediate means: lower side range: 43.9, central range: 37.2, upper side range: 43.4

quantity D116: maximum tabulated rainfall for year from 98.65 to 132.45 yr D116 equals 53.36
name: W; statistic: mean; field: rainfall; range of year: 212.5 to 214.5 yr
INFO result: 59.2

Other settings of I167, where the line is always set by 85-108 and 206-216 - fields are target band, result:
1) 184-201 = 2.97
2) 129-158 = 5.40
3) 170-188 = 8.04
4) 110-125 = 0.63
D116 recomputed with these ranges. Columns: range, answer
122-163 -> 50.85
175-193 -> 48.47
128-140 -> 48.52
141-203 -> 56.91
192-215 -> 60.23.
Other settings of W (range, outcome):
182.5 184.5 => 34.3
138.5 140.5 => 33.5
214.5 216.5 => 60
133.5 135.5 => 45.7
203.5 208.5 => 56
